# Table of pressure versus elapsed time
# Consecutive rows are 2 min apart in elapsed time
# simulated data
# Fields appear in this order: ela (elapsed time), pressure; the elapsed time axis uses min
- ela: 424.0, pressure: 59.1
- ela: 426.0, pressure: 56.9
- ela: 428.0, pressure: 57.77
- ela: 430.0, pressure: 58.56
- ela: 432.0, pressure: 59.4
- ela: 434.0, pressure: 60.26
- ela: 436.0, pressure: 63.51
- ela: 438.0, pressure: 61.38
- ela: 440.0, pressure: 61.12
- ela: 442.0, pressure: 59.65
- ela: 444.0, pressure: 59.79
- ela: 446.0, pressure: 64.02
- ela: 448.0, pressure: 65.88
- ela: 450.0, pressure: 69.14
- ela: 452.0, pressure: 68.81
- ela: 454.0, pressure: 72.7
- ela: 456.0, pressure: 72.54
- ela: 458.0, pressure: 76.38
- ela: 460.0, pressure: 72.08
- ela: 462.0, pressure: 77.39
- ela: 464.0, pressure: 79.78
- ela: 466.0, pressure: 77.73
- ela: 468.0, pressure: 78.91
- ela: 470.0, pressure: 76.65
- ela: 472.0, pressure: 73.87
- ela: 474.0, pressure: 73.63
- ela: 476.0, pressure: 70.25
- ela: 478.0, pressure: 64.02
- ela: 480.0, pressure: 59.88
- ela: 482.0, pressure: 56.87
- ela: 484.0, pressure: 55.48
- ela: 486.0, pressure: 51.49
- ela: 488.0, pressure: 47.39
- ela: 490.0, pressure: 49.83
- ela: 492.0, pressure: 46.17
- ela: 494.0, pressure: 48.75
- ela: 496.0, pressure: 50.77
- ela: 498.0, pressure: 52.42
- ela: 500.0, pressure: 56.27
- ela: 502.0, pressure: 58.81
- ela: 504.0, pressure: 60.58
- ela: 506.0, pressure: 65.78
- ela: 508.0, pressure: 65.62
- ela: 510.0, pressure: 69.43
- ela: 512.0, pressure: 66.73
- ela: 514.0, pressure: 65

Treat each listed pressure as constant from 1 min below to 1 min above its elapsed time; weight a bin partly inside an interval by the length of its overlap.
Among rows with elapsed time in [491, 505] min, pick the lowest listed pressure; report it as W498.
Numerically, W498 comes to 46.17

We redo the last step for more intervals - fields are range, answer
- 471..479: 64.02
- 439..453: 59.65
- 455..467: 72.08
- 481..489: 47.39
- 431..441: 59.4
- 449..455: 68.81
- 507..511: 65.62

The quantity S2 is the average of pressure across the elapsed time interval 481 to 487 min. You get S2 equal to 54.6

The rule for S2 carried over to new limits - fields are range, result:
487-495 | 48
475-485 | 61.3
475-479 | 67.1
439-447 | 61.1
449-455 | 70.2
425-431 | 57.7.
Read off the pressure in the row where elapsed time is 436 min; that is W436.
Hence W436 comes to 63.51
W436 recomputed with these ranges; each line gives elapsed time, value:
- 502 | 58.81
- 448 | 65.88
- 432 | 59.4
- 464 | 79.78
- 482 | 56.87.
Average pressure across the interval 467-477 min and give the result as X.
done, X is 74.7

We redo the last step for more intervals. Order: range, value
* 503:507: 63.2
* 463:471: 78.3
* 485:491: 49.6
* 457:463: 75.3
